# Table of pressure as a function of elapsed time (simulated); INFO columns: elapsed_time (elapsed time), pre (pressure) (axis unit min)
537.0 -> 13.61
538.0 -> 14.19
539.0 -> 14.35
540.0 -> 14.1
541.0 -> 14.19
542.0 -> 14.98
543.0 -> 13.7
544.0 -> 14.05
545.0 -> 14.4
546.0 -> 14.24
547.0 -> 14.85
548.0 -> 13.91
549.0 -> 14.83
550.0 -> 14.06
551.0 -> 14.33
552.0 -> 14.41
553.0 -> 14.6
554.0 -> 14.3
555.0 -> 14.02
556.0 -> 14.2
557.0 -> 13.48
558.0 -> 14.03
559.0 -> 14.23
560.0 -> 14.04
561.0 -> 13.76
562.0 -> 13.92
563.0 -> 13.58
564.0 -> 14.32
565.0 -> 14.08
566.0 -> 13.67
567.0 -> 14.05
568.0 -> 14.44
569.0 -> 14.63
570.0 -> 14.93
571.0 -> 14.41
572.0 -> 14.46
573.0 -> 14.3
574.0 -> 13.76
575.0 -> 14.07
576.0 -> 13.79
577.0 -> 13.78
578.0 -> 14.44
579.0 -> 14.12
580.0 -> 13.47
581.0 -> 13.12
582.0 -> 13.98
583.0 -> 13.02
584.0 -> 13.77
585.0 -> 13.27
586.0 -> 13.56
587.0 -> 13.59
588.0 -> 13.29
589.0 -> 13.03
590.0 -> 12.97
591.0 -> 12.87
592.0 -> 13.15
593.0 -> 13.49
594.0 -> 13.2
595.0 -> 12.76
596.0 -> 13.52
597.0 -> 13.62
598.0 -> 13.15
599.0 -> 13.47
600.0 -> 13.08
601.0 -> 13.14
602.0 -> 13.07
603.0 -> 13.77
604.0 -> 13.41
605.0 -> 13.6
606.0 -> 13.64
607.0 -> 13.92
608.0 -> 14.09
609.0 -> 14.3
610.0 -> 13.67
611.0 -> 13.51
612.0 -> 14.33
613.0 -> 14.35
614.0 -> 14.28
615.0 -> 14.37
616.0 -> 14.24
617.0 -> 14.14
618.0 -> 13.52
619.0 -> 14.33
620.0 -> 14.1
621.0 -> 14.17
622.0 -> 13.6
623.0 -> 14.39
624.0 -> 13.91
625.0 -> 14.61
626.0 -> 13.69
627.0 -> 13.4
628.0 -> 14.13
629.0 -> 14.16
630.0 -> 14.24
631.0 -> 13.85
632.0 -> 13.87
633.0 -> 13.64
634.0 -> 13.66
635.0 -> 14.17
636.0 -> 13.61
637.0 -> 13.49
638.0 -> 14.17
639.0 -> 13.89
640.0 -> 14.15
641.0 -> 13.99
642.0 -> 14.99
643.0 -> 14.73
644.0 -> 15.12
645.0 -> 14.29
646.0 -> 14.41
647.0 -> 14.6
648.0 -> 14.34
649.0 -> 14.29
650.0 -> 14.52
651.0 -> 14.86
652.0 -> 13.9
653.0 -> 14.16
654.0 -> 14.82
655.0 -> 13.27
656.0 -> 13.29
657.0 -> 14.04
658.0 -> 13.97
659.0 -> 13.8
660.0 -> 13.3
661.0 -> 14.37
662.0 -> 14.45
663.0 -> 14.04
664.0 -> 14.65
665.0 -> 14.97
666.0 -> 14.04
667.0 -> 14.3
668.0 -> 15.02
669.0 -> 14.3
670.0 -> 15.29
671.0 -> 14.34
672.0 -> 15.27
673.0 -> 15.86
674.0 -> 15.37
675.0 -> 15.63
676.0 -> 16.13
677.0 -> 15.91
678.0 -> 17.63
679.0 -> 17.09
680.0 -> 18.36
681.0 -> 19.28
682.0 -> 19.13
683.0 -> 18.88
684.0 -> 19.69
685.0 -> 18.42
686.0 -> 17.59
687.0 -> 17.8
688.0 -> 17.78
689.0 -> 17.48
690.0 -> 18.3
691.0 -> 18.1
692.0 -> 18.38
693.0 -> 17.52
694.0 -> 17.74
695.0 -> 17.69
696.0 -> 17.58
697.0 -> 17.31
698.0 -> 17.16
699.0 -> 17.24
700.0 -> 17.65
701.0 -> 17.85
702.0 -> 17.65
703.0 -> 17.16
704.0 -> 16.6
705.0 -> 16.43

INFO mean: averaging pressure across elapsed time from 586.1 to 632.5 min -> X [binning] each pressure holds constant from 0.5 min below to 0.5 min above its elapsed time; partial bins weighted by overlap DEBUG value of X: 13.7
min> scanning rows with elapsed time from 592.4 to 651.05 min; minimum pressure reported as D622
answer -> 12.76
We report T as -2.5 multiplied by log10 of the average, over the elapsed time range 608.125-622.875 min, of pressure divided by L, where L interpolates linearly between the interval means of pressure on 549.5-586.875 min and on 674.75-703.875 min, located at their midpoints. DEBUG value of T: 0.10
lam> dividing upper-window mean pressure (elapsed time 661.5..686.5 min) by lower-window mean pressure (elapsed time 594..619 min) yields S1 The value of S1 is 1.18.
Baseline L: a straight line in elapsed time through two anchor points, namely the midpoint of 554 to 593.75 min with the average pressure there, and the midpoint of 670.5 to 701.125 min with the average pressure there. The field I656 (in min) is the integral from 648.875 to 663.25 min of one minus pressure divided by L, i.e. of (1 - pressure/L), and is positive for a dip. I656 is 2.09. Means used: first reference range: 13.8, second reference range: 17.4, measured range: 14.1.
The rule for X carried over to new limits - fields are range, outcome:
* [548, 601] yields 13.8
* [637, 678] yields 14.5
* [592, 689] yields 14.6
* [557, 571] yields 14.1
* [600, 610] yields 13.6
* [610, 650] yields 14.1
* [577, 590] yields 13.5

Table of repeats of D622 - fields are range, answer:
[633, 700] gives 13.27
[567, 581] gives 13.12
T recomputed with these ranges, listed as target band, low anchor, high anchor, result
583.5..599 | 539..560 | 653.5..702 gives 0.13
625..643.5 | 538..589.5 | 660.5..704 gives 0.12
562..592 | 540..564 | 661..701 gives 0.07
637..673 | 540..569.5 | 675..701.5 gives 0.18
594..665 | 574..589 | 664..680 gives 0.05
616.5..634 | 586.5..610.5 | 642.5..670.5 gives -0.01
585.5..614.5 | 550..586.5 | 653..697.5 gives 0.09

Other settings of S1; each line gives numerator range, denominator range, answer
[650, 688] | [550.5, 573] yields 1.10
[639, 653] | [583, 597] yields 1.09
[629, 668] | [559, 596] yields 1.03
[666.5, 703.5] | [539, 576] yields 1.21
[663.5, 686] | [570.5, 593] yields 1.20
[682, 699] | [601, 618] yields 1.29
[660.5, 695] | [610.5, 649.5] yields 1.17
